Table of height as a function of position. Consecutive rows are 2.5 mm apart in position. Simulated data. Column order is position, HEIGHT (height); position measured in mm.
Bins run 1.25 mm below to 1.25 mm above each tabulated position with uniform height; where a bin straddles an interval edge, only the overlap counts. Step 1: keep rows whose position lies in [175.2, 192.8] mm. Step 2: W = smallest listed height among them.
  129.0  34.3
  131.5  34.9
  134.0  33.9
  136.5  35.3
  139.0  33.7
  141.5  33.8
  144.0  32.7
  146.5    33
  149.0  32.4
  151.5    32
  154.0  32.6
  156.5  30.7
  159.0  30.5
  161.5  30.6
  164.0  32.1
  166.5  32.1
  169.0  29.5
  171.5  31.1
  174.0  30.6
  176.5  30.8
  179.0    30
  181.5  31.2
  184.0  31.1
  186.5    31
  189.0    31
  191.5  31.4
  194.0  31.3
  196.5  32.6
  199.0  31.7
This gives 30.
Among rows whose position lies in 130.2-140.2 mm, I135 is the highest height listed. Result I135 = 35.3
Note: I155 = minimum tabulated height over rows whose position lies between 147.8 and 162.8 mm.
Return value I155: 30.5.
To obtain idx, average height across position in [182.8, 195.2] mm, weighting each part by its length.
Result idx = 31.2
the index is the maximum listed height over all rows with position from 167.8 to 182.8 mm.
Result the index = 31.2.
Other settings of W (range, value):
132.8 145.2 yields 32.7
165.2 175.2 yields 29.5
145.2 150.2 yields 32.4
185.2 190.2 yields 31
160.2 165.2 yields 30.6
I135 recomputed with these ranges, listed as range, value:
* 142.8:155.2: 33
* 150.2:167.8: 32.6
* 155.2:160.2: 30.7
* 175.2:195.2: 31.4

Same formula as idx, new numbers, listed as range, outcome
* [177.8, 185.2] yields 30.8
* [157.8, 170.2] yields 31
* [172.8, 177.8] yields 30.7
